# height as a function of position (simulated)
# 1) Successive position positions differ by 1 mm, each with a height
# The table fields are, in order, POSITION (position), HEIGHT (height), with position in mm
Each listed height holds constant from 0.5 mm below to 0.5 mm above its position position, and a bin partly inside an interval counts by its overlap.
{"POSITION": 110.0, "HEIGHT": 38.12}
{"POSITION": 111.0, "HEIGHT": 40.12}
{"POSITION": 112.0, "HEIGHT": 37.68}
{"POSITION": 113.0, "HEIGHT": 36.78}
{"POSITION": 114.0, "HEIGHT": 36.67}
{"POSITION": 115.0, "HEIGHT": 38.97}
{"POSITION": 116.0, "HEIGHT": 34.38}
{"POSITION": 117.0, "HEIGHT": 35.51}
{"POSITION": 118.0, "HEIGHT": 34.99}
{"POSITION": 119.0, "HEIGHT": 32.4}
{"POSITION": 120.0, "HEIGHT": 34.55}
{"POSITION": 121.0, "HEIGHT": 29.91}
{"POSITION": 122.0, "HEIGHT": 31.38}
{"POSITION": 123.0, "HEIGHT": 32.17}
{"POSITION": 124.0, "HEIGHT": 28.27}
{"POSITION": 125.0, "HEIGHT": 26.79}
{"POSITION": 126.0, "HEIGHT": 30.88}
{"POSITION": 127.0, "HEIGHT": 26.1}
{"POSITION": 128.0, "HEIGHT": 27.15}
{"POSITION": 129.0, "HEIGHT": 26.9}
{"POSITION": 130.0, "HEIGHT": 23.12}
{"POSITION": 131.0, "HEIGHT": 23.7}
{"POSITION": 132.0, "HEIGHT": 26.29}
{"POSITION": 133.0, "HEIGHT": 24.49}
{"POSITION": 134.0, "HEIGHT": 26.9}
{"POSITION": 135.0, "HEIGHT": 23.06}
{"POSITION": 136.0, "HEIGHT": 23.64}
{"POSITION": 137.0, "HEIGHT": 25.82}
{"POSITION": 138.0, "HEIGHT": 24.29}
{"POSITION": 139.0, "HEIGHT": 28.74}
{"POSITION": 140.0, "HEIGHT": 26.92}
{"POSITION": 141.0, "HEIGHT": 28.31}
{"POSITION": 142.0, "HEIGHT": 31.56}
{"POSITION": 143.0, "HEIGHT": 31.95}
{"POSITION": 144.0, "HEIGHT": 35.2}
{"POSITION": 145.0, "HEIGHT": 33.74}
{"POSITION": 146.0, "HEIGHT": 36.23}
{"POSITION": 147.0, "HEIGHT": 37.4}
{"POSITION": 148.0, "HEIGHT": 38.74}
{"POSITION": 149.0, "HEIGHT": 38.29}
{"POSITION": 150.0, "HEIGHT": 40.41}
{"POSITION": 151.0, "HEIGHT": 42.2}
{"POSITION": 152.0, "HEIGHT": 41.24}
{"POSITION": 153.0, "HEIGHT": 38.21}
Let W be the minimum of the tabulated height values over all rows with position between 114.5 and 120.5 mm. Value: 32.4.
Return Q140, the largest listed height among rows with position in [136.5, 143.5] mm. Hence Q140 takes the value 31.95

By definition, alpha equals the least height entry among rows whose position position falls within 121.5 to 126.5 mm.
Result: 26.79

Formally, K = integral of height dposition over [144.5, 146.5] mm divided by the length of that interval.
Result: 35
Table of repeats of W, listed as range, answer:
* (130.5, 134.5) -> 23.7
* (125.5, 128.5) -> 26.1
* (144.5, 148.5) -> 33.74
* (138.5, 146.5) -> 26.92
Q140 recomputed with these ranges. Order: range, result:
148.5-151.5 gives 42.2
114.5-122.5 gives 38.97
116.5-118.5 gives 35.51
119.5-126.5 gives 34.55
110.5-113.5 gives 40.12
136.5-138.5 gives 25.82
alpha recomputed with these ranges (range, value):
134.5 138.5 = 23.06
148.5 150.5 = 38.29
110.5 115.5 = 36.67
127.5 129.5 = 26.9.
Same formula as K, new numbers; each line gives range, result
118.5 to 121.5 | 32.3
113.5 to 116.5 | 36.7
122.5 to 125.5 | 29.1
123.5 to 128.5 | 27.8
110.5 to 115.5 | 38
